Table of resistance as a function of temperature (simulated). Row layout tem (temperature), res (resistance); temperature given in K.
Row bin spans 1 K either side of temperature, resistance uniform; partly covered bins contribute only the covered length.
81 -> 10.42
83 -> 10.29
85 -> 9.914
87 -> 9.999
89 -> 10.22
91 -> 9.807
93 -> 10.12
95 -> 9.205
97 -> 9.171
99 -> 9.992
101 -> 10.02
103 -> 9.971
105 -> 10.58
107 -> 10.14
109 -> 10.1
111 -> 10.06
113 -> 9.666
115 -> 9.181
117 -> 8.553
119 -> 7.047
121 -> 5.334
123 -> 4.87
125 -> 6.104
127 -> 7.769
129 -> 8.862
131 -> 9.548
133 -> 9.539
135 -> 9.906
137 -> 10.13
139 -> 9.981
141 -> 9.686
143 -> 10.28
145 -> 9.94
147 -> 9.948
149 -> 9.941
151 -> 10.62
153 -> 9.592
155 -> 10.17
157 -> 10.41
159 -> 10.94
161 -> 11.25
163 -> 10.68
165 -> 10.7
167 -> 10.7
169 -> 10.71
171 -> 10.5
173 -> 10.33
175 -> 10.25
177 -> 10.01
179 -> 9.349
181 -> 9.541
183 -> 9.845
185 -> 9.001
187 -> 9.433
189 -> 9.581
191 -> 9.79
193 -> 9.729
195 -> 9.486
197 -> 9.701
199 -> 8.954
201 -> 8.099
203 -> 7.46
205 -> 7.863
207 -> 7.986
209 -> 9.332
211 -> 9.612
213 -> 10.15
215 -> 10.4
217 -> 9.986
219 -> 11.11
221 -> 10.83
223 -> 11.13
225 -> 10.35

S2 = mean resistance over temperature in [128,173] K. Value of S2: 10.2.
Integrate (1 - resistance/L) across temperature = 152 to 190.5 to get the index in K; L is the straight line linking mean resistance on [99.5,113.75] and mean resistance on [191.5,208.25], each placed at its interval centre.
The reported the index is -4.32 K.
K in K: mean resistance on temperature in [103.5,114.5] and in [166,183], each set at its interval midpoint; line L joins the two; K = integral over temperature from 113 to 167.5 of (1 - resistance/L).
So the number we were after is 4.28 K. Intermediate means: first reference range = 10.1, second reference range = 10.2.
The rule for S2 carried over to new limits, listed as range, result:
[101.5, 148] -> 9.02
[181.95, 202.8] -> 9.29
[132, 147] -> 9.92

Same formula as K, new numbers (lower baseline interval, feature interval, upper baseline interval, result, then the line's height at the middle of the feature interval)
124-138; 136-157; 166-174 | -1.2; 9.52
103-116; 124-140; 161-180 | 1.8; 10.1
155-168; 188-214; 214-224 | 4.0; 10.7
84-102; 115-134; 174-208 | 4.0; 9.62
